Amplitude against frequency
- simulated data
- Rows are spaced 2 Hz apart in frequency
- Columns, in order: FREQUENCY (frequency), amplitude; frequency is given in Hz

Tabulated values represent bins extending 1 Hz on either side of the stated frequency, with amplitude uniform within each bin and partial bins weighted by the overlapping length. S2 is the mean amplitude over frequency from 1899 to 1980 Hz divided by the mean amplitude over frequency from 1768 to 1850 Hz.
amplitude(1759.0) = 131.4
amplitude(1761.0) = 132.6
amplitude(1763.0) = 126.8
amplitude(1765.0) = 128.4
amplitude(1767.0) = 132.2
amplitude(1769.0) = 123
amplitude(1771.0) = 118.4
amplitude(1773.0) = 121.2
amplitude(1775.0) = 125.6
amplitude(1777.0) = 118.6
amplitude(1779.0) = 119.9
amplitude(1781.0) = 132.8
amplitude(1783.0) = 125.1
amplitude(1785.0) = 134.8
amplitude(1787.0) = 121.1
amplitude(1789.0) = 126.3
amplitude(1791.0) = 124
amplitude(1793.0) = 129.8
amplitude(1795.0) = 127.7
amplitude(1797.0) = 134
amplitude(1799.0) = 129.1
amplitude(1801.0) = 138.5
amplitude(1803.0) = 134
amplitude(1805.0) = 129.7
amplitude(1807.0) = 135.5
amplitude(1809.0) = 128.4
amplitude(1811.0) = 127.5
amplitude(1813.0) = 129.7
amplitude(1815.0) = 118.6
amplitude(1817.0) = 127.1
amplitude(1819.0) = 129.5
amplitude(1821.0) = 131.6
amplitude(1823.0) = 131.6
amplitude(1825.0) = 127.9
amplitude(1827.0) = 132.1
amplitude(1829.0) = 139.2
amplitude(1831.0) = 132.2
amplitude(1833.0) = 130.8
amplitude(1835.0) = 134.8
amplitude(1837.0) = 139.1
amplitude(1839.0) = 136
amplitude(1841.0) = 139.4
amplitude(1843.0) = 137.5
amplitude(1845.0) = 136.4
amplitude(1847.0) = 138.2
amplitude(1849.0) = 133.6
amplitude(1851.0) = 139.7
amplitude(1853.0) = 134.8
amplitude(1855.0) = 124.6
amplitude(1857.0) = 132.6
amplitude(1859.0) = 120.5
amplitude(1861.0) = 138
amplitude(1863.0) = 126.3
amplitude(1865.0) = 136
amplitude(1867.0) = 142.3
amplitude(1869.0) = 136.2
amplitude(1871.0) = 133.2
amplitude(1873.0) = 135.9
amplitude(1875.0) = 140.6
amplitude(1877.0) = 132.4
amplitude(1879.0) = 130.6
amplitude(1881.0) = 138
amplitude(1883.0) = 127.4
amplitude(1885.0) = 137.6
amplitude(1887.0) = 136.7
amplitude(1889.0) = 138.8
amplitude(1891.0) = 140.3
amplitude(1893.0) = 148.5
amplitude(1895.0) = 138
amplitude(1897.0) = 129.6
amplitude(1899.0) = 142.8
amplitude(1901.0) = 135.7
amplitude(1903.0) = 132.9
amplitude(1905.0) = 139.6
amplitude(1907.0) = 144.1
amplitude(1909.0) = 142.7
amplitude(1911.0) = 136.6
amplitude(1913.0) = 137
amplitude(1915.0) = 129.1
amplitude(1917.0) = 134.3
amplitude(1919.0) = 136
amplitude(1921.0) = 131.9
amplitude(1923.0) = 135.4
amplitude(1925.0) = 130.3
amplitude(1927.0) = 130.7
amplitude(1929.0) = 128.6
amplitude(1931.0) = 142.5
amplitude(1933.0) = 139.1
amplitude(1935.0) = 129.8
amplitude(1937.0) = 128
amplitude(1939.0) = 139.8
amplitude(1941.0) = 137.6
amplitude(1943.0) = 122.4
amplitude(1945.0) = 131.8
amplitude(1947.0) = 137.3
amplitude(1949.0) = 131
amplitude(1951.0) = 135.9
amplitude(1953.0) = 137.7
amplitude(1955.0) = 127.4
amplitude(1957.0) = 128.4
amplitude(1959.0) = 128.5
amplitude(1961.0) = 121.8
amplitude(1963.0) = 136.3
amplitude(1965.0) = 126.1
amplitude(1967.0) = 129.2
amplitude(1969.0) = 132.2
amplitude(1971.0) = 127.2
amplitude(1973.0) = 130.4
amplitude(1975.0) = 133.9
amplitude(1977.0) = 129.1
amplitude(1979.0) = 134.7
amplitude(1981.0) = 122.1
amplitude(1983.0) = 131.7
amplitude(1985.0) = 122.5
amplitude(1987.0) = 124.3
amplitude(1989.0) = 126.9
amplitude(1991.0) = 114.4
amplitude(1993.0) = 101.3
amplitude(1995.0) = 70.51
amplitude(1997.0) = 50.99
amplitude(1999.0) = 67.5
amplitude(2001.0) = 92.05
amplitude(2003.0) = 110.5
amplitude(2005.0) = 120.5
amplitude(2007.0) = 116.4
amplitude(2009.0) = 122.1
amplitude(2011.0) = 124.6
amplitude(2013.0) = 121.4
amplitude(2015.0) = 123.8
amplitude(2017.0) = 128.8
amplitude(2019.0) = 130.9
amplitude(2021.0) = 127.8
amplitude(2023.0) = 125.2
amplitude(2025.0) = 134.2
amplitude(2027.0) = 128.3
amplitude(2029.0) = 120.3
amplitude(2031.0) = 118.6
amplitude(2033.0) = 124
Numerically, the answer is 1.02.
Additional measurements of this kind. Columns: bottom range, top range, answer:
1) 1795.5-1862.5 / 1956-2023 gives 0.90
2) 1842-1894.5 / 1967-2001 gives 0.84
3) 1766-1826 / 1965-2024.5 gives 0.92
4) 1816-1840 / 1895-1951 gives 1.02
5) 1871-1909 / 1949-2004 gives 0.86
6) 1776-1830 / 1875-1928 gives 1.05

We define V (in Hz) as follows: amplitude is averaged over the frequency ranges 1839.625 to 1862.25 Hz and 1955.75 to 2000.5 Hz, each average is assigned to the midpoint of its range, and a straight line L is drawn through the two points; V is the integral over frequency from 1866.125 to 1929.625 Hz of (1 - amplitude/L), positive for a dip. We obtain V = -4.1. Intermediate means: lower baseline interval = 134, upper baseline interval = 117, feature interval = 136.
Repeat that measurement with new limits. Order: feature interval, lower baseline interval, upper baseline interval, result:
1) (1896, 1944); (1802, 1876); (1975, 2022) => -4.45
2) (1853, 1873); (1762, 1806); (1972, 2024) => -1.55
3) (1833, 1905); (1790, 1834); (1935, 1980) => -2.68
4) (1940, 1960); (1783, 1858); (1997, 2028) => -1.75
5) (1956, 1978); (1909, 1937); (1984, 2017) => -1.93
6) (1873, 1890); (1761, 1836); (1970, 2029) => -1.57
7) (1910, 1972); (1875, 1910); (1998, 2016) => -2.98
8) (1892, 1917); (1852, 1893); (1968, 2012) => -1.75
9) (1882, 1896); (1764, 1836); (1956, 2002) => -1.77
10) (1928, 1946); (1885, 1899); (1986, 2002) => -2.19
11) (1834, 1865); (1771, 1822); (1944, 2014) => -2.13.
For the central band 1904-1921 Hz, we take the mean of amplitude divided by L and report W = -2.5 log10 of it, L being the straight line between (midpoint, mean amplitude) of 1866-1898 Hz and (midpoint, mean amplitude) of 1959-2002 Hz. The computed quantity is -0.06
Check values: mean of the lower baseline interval 137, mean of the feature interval 137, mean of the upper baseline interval 116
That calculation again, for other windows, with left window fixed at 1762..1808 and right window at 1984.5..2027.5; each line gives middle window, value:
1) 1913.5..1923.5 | -0.128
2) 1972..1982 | -0.137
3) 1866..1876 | -0.132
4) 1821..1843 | -0.083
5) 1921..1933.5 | -0.138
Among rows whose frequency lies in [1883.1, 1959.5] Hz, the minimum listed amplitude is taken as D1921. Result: 122.4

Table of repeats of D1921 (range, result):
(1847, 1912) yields 120.5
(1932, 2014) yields 50.99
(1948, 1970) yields 121.8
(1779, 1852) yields 118.6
